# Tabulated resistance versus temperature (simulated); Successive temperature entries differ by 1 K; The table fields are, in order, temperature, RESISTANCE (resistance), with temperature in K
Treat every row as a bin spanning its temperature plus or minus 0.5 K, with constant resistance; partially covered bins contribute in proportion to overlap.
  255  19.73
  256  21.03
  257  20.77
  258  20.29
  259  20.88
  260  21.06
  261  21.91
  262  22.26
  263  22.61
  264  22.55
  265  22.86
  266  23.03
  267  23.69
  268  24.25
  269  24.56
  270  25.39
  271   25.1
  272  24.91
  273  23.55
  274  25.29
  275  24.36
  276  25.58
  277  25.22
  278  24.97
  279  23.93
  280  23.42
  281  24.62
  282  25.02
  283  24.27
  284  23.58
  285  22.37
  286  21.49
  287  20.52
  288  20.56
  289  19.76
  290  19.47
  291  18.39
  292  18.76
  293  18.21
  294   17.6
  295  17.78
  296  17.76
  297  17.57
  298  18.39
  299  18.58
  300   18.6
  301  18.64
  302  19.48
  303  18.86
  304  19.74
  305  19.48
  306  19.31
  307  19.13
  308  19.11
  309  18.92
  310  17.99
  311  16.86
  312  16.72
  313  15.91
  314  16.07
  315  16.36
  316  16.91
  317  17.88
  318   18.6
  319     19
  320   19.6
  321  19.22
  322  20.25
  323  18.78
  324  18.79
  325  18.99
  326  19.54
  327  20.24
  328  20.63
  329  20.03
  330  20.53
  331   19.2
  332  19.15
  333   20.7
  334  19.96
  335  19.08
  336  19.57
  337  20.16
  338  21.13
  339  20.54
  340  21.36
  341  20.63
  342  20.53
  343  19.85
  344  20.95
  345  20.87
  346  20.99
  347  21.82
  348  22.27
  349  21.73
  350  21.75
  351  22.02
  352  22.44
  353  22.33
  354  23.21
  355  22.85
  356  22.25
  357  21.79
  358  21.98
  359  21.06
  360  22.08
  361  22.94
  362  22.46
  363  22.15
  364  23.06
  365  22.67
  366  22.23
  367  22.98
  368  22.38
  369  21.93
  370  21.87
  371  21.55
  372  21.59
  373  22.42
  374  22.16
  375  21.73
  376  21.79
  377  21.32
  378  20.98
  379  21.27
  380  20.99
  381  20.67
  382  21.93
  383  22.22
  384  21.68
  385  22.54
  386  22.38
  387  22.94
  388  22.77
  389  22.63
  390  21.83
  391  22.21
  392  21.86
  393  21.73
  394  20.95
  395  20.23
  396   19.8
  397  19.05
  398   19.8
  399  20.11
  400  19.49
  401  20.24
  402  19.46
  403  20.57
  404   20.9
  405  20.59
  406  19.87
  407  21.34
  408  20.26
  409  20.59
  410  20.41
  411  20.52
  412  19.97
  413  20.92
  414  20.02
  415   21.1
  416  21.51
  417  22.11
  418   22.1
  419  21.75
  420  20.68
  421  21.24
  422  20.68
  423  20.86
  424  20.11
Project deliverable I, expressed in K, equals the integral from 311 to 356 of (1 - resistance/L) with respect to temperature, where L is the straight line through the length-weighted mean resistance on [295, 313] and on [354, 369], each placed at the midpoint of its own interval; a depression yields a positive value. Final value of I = 1.1 K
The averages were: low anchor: 18.4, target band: 20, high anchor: 22.4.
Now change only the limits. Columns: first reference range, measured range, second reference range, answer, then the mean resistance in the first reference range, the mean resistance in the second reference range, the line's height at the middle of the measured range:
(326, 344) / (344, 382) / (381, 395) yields -1.44 K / 20.2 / 22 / 21.2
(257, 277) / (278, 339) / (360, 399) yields 8.58 K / 23.4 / 21.8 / 22.8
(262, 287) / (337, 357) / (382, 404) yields 0.64 K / 23.9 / 21.2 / 22.2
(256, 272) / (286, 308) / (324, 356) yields 2.97 K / 22.8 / 20.8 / 21.9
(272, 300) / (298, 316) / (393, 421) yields 2.67 K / 21.5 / 20.6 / 21.4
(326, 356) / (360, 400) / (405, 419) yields -1.60 K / 20.9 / 20.8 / 20.9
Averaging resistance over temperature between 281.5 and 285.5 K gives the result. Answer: 23.8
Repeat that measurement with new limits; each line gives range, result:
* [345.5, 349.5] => 21.7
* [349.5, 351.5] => 21.9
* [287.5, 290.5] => 19.9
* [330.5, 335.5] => 19.6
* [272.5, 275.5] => 24.4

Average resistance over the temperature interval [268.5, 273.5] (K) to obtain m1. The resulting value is 24.7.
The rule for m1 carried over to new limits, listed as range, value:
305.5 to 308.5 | 19.2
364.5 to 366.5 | 22.5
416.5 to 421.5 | 21.6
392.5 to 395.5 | 21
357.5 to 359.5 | 21.5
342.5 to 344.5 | 20.4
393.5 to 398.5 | 20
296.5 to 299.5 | 18.2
